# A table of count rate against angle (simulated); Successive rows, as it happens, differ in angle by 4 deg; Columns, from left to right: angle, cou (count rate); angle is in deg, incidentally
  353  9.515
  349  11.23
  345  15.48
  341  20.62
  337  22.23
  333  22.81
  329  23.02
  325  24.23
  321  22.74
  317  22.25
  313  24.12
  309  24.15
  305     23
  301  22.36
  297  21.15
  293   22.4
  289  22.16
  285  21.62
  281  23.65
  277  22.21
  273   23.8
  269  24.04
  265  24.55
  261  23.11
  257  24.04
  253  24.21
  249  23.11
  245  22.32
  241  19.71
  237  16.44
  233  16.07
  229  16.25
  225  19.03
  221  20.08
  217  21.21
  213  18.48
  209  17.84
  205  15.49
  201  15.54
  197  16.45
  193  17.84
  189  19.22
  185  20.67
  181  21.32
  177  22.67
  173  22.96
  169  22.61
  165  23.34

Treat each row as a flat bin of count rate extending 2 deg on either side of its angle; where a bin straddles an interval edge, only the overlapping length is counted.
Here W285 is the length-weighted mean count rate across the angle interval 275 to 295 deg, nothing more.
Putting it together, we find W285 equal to 22.4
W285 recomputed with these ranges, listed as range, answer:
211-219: 19.8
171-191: 21.4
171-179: 22.8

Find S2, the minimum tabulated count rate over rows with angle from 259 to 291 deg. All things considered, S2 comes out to 21.62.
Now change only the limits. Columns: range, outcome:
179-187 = 20.67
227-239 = 16.07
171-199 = 16.45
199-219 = 15.49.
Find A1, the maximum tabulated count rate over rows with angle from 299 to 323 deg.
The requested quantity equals 24.15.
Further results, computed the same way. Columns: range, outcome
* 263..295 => 24.55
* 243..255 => 24.21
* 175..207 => 22.67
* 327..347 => 23.02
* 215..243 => 21.21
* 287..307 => 23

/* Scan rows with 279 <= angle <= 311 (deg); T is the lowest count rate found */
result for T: 21.15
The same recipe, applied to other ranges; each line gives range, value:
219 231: 16.25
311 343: 20.62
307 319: 22.25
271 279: 22.21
